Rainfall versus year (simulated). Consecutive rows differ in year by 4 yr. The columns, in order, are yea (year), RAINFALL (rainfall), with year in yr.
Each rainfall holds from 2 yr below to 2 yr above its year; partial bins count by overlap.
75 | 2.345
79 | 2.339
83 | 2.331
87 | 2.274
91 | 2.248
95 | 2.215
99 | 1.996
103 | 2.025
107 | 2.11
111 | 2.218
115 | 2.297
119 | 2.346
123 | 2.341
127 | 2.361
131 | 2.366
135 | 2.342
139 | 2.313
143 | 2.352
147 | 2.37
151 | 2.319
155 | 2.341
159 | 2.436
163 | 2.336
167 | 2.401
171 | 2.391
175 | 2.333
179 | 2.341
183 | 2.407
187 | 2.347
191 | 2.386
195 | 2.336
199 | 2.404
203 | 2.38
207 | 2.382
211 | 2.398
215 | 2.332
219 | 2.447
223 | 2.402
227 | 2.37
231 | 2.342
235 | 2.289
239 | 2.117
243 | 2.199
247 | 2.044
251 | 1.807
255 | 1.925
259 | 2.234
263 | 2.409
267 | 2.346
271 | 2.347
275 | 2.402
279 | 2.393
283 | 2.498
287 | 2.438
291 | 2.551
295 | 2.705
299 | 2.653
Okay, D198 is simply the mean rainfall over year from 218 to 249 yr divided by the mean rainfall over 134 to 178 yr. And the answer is 0.96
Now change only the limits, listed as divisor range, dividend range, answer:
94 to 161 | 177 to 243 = 1.03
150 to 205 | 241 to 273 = 0.91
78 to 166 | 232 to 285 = 0.98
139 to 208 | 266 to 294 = 1.03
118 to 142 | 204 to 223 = 1.02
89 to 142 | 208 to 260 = 0.99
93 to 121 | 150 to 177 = 1.09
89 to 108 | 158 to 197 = 1.12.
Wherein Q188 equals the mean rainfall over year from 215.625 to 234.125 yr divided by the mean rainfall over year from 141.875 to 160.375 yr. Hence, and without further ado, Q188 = 1.01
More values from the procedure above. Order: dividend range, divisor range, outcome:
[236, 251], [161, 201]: 0.88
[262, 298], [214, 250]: 1.09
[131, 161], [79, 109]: 1.08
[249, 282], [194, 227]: 0.94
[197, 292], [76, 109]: 1.05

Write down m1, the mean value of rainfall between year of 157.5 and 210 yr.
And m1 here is 2.38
